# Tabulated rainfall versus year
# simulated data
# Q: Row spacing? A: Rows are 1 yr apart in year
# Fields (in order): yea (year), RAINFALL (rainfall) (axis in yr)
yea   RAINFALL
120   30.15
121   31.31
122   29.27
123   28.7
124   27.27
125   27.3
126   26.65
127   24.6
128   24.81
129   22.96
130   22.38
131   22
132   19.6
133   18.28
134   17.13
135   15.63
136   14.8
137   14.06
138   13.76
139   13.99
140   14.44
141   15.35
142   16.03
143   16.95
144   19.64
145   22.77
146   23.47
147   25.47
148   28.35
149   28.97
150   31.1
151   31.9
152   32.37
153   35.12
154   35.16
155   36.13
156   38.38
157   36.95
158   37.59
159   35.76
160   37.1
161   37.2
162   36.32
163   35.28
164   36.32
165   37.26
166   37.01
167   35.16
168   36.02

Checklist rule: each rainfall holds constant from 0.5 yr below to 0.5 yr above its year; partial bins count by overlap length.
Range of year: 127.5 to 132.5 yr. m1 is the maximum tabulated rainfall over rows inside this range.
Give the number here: 24.81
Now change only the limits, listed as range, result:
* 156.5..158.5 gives 37.59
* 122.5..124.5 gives 28.7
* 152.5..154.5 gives 35.16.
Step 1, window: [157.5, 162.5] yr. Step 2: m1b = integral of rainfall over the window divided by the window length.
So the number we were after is 36.8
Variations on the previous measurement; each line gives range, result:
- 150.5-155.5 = 34.1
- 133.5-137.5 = 15.4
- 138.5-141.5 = 14.6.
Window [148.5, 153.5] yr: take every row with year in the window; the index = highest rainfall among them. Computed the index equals 35.12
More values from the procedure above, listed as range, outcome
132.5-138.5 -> 18.28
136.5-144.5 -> 19.64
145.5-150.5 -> 31.1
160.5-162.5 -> 37.2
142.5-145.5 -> 22.77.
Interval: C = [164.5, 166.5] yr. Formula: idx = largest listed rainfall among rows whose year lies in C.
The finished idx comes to 37.26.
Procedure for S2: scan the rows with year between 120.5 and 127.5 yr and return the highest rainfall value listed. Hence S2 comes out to 31.31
